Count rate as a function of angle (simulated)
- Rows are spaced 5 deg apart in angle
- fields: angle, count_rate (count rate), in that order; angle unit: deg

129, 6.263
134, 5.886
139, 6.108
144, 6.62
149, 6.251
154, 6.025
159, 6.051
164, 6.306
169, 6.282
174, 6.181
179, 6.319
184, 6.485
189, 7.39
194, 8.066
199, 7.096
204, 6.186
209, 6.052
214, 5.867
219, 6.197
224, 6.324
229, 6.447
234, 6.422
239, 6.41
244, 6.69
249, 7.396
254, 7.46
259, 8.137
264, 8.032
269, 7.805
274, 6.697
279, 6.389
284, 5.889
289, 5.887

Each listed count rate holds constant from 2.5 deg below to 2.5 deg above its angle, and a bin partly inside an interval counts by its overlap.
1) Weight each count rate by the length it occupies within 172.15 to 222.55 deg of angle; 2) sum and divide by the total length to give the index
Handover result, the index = 6.58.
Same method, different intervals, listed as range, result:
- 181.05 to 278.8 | 6.89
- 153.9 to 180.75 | 6.21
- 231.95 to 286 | 7.05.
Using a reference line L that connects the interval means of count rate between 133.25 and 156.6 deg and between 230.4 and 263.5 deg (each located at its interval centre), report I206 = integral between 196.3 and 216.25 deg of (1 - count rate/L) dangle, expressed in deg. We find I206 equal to 1.3 deg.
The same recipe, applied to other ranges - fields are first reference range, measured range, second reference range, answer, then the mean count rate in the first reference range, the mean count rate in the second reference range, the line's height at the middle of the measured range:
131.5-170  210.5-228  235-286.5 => 1.5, 6.19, 7.07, 6.74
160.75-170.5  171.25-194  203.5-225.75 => -2.0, 6.28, 6.11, 6.22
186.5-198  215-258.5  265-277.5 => 4.2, 7.65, 7.28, 7.44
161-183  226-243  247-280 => 1.5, 6.28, 7.46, 7.09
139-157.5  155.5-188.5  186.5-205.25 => 2.1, 6.26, 7.25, 6.75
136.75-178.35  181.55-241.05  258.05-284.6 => 0.9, 6.23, 7.19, 6.69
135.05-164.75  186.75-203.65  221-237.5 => -2.8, 6.21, 6.39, 6.31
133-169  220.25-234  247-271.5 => 1.8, 6.2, 7.77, 7.31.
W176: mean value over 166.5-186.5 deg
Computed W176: 6.32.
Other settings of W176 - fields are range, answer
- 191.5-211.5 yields 6.85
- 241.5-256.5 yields 7.18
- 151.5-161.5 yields 6.04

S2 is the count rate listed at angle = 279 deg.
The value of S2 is 6.389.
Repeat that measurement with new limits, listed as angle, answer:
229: 6.447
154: 6.025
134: 5.886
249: 7.396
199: 7.096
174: 6.181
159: 6.051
